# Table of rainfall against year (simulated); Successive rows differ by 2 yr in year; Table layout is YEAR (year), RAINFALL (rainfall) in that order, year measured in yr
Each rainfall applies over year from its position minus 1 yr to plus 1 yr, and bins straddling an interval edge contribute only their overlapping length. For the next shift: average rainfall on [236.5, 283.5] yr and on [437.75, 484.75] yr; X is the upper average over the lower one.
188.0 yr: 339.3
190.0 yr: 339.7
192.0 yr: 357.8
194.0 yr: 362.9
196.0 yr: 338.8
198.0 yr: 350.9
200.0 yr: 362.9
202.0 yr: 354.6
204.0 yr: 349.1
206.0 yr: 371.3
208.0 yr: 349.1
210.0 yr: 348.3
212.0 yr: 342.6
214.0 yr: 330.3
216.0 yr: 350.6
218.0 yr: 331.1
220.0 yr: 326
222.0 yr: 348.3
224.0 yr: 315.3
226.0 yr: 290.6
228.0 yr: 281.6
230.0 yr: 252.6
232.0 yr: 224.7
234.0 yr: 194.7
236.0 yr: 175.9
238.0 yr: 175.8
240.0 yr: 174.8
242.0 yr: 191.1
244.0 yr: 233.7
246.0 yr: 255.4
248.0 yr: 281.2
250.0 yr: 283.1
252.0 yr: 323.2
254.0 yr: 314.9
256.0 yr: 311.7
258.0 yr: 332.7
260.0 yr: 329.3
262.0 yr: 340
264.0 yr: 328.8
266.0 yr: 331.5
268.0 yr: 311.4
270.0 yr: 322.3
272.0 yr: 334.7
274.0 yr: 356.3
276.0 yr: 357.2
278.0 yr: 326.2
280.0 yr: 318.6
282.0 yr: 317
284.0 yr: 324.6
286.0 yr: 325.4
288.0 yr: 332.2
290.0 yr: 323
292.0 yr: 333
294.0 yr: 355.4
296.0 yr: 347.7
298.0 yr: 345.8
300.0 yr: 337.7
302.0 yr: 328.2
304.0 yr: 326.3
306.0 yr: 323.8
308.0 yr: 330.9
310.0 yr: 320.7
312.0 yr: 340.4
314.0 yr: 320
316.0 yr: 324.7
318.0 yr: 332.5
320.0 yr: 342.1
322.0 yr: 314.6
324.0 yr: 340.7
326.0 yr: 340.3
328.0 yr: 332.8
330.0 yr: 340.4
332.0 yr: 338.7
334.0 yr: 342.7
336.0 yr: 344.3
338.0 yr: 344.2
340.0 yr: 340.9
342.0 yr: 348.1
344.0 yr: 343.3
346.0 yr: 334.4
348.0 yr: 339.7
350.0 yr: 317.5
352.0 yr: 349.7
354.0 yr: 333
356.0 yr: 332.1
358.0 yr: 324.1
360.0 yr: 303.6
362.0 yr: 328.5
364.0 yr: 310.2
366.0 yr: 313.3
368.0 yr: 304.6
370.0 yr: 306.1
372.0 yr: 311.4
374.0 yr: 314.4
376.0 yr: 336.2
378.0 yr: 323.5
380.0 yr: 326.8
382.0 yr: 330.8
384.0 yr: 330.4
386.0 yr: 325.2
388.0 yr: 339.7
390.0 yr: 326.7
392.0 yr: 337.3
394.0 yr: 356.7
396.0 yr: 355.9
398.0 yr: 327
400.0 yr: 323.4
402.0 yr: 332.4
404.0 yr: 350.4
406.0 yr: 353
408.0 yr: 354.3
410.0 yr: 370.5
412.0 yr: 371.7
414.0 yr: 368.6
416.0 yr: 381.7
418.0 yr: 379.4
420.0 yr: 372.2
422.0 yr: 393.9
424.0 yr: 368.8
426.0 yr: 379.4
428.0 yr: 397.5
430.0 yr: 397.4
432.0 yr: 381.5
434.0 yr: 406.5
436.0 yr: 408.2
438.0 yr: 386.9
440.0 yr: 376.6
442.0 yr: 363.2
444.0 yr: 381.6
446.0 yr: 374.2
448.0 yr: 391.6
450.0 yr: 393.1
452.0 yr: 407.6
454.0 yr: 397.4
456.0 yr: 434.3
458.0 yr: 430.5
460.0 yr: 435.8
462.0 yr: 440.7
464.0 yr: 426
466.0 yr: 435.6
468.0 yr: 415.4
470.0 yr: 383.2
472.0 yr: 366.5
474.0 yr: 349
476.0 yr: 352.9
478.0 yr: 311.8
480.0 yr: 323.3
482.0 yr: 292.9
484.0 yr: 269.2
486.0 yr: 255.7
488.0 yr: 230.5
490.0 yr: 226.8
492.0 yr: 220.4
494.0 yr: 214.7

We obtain 1.28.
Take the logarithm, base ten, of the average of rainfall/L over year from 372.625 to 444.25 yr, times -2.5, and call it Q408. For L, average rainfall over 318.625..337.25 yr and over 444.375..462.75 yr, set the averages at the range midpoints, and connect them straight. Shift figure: 0.08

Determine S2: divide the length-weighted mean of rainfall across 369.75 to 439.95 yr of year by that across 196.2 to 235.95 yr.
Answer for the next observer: 1.12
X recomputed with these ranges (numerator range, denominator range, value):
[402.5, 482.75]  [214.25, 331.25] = 1.24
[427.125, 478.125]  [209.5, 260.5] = 1.41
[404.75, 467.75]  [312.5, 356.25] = 1.17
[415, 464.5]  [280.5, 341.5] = 1.19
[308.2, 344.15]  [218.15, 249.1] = 1.34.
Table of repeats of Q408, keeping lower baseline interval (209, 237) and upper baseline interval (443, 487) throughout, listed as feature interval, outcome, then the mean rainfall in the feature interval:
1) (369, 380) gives 0.09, 319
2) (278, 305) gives -0.05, 332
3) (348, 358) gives 0.02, 333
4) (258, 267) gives -0.09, 332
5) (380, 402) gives 0.05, 335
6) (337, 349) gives -0.02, 342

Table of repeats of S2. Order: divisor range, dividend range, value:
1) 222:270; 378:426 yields 1.28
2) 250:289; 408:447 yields 1.17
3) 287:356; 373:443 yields 1.07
